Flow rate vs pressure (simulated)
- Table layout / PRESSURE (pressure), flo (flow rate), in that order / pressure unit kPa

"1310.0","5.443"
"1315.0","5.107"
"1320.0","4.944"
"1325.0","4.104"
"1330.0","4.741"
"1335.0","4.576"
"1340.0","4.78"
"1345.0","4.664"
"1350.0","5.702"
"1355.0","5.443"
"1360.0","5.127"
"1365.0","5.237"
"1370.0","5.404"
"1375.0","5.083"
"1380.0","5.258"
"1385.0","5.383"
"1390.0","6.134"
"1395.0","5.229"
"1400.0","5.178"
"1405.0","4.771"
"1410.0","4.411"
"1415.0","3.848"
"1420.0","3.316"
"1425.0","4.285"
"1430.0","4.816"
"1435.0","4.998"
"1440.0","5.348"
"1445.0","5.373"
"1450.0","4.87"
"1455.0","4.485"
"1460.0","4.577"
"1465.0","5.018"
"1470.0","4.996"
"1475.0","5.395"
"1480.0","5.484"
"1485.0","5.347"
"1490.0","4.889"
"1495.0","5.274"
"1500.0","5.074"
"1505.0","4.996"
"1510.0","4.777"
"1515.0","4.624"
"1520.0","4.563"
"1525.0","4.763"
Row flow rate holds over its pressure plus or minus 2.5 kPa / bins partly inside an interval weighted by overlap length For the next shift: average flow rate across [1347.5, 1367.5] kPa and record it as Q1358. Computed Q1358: 5.38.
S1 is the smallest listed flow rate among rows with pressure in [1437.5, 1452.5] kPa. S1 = 4.87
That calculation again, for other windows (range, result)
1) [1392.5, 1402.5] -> 5.178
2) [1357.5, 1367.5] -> 5.127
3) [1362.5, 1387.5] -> 5.083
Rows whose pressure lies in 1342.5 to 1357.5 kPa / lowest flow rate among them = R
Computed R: 4.664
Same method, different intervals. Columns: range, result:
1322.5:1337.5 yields 4.104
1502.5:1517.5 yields 4.624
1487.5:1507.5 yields 4.889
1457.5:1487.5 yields 4.577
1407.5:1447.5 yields 3.316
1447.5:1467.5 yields 4.485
